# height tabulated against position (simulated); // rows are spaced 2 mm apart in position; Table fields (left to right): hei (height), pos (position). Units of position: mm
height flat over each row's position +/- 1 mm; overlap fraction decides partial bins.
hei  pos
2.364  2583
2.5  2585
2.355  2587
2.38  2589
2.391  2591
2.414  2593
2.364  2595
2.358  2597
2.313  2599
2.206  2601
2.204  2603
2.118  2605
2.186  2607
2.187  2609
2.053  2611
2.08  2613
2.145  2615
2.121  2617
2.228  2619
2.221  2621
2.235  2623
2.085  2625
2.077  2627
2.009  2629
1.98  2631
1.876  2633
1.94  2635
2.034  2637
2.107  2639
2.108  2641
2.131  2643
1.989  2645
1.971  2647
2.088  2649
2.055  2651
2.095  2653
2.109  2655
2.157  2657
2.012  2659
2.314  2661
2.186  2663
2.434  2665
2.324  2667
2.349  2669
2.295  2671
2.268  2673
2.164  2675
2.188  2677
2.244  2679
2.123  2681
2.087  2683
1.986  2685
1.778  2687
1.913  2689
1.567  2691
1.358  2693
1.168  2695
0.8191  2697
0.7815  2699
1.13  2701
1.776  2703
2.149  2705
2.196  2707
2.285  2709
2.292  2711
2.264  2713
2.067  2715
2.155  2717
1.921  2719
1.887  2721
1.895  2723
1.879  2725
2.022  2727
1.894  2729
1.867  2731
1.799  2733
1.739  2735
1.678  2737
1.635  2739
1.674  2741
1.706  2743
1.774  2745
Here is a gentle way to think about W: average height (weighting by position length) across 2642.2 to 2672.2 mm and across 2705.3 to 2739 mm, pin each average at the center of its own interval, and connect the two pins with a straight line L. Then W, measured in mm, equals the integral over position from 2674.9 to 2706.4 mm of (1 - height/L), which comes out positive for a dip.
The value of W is 5.8 mm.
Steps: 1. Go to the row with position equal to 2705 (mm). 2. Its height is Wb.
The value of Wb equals 2.149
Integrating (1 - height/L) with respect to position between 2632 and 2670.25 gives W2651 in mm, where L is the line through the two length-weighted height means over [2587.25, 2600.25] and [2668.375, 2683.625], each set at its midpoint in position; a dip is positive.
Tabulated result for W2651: 2.3 mm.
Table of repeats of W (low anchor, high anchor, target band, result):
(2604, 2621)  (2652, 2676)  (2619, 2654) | 1.90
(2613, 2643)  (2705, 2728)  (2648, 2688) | -1.53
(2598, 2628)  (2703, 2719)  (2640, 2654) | 0.64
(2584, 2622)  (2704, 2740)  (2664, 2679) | -1.36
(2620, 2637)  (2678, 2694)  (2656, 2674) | -2.93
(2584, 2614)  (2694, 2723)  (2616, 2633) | 0.43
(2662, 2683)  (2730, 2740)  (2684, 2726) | 4.18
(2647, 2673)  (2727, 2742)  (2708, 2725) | -1.87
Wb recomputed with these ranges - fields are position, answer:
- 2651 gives 2.055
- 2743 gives 1.706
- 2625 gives 2.085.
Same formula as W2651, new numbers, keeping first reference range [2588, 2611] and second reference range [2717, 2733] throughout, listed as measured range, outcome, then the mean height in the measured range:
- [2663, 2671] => -1.0 mm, 2.34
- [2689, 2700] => 4.4 mm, 1.21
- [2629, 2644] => 1.0 mm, 2.02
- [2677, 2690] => 0.0 mm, 2.03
